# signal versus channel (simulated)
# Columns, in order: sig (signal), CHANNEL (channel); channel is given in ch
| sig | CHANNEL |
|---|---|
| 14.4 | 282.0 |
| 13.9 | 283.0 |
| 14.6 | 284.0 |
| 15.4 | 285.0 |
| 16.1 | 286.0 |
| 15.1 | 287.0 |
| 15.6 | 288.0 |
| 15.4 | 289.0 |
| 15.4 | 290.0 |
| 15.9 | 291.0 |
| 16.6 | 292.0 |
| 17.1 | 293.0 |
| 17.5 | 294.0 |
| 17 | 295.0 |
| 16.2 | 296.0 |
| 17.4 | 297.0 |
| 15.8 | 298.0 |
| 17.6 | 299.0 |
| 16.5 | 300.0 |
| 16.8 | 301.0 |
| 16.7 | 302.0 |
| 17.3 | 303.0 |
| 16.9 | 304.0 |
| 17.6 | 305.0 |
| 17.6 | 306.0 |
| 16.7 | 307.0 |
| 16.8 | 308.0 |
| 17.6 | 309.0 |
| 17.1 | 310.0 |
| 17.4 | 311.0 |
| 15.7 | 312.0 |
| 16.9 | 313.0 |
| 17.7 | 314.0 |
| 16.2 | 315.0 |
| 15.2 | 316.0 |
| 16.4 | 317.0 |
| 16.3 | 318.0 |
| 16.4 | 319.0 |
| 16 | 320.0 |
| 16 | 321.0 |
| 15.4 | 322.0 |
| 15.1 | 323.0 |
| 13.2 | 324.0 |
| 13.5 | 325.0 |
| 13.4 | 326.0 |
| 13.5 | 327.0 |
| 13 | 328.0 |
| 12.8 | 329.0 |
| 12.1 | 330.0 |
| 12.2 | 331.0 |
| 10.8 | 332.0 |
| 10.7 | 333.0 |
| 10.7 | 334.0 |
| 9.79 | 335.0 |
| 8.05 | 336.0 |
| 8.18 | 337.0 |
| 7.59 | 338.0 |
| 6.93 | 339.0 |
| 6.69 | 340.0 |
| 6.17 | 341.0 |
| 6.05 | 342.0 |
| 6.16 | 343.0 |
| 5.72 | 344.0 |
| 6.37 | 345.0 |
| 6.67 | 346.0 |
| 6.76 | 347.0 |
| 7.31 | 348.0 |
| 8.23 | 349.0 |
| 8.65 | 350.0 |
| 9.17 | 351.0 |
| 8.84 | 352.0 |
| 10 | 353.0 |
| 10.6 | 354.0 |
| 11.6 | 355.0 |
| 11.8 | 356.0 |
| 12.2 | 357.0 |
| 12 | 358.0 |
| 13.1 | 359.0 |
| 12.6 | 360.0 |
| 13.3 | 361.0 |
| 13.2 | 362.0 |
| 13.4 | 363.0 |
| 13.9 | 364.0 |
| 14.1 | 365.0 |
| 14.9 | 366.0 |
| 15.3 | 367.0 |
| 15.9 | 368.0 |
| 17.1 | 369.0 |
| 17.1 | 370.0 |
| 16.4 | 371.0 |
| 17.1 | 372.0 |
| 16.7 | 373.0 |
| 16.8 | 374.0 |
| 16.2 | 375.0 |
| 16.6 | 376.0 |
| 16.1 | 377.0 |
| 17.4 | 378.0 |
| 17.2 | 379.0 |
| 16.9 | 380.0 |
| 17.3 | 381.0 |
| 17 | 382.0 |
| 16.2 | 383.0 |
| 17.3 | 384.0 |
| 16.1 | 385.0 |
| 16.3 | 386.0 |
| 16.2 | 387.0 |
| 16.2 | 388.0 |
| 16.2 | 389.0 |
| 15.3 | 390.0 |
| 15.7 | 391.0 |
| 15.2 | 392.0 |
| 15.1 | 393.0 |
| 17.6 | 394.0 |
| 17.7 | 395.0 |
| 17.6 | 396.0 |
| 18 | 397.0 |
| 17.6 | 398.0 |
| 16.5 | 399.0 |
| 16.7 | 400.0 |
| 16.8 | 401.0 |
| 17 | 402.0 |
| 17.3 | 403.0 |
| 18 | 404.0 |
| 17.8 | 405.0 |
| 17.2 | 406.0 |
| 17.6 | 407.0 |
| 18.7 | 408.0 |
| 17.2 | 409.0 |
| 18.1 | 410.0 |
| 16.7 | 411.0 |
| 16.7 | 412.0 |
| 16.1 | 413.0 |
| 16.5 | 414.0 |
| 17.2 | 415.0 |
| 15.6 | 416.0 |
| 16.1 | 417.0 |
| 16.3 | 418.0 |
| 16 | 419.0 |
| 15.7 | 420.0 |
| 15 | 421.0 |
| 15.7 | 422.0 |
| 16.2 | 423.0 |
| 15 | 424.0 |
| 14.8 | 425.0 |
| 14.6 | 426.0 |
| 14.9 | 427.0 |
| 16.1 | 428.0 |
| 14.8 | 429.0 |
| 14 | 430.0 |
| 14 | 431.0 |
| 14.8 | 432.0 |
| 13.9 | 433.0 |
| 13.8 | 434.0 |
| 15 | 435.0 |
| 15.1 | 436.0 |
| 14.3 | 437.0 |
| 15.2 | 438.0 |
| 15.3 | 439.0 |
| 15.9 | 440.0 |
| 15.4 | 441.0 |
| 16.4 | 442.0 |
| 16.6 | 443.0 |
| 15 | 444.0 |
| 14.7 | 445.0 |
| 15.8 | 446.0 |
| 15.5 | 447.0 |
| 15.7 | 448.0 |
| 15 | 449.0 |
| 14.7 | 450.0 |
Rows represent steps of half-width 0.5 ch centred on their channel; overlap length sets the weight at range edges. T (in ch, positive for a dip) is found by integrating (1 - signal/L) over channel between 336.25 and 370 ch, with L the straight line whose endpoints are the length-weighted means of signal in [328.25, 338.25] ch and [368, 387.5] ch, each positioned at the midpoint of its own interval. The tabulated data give 7.79 ch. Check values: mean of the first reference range 10.4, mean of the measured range 10.4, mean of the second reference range 16.7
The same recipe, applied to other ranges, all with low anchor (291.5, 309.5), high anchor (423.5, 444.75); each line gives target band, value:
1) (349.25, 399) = 2.8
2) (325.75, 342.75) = 6.9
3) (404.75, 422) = -1.6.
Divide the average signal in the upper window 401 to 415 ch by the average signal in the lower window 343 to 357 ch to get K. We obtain 2.00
